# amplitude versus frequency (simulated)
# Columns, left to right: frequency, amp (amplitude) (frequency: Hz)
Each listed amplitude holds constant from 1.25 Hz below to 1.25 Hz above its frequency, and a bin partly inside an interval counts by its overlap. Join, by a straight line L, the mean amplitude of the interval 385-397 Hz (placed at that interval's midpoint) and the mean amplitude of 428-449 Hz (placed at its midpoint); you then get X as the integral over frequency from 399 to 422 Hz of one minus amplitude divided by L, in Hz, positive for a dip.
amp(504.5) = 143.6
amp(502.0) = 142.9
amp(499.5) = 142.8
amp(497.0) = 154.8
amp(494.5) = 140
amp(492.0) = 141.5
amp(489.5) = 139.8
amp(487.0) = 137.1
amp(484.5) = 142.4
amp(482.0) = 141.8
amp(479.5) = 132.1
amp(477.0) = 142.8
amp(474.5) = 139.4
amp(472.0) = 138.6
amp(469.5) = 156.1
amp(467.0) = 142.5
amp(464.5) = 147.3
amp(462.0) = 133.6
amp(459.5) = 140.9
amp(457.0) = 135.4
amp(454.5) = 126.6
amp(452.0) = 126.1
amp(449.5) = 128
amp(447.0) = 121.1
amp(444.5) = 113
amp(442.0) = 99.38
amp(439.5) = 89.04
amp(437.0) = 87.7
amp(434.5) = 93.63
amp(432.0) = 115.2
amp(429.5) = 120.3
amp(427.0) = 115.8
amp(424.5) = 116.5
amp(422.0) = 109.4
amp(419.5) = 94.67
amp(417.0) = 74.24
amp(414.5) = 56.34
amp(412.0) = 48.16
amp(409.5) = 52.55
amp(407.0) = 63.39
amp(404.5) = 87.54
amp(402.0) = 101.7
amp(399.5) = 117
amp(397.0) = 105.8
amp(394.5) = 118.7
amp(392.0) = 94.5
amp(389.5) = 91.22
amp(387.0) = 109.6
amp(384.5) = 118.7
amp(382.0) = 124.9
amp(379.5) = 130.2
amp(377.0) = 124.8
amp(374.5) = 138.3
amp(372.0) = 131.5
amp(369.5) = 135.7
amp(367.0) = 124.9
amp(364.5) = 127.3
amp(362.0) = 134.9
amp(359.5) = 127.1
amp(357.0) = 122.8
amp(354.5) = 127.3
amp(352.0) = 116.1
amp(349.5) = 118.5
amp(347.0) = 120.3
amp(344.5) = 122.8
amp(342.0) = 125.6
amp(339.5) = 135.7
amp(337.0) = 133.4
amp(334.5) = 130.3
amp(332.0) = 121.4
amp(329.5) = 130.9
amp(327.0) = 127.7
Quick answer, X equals 6.0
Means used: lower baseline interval 105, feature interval 77.7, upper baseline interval 106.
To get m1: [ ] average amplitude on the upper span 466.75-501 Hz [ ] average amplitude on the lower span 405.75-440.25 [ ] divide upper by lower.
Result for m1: 1.61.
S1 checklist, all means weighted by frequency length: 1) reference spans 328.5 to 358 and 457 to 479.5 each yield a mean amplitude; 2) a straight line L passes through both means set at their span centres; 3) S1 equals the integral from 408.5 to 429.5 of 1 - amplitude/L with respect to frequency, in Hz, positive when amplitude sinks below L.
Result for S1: 7.7 Hz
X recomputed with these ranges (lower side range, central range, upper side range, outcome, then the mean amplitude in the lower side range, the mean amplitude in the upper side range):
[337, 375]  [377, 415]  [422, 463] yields 8.1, 127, 116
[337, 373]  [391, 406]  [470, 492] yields 3.1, 127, 140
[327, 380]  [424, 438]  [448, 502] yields 2.8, 128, 139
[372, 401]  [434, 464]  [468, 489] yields 3.6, 116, 141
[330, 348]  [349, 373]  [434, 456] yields -0.6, 127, 110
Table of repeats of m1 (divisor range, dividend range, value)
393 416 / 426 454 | 1.32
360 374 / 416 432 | 0.81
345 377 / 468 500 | 1.12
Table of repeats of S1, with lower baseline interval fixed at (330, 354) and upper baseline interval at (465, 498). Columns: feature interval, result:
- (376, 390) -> 1.3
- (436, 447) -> 3.0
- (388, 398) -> 2.2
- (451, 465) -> 0.5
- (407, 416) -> 5.3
